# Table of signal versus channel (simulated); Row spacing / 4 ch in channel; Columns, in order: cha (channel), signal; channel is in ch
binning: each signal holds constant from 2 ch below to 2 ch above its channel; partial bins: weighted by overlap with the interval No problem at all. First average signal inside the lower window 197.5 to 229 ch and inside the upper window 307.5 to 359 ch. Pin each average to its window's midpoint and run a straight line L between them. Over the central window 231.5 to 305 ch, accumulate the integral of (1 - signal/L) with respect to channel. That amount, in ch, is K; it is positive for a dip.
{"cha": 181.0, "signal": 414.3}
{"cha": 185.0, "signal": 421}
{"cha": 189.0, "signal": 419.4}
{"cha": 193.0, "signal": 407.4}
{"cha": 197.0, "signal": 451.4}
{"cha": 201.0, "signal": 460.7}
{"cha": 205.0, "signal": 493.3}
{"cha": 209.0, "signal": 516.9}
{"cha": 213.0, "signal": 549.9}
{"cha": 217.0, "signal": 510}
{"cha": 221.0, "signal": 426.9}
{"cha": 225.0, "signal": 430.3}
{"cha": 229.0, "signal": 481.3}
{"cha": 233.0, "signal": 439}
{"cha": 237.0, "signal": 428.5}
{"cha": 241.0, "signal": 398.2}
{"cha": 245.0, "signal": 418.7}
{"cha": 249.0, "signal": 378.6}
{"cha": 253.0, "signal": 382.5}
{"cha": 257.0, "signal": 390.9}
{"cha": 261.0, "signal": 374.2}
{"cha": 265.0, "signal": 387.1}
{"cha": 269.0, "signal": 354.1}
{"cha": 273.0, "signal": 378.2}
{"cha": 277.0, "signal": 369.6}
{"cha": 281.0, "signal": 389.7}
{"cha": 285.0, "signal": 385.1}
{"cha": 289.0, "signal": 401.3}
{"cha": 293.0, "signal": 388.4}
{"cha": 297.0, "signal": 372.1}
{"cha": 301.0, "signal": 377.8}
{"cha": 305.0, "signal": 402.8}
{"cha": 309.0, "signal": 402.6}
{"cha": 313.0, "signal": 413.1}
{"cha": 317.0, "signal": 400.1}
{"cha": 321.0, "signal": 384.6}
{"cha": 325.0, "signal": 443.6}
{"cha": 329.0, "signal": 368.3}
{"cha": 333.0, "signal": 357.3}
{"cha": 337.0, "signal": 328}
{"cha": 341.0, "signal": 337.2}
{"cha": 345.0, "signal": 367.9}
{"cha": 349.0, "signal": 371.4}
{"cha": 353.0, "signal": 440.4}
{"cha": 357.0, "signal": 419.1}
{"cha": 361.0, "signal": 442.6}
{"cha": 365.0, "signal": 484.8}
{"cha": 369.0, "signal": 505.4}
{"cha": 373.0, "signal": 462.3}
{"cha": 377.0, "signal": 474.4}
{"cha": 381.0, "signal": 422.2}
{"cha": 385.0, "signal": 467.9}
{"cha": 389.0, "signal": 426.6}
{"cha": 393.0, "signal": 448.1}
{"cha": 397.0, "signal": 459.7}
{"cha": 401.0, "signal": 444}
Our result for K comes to 8.2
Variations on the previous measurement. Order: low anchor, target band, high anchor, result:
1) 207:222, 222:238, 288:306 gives 1.3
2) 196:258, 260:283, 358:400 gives 3.9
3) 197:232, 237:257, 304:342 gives 2.4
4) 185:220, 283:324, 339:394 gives 4.9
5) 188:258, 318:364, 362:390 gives 7.0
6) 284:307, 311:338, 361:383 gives 2.0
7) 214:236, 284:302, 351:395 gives 2.8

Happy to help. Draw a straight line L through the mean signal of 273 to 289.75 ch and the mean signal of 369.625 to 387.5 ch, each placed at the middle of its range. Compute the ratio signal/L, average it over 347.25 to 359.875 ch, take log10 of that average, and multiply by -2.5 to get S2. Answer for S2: 0.07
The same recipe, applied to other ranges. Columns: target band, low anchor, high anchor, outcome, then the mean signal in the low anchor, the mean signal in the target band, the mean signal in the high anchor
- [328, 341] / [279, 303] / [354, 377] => 0.232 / 386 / 348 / 463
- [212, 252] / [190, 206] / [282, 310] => -0.033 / 449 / 442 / 390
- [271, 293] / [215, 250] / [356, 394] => 0.153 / 436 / 385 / 456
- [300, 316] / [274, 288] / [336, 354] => -0.068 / 383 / 400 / 367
